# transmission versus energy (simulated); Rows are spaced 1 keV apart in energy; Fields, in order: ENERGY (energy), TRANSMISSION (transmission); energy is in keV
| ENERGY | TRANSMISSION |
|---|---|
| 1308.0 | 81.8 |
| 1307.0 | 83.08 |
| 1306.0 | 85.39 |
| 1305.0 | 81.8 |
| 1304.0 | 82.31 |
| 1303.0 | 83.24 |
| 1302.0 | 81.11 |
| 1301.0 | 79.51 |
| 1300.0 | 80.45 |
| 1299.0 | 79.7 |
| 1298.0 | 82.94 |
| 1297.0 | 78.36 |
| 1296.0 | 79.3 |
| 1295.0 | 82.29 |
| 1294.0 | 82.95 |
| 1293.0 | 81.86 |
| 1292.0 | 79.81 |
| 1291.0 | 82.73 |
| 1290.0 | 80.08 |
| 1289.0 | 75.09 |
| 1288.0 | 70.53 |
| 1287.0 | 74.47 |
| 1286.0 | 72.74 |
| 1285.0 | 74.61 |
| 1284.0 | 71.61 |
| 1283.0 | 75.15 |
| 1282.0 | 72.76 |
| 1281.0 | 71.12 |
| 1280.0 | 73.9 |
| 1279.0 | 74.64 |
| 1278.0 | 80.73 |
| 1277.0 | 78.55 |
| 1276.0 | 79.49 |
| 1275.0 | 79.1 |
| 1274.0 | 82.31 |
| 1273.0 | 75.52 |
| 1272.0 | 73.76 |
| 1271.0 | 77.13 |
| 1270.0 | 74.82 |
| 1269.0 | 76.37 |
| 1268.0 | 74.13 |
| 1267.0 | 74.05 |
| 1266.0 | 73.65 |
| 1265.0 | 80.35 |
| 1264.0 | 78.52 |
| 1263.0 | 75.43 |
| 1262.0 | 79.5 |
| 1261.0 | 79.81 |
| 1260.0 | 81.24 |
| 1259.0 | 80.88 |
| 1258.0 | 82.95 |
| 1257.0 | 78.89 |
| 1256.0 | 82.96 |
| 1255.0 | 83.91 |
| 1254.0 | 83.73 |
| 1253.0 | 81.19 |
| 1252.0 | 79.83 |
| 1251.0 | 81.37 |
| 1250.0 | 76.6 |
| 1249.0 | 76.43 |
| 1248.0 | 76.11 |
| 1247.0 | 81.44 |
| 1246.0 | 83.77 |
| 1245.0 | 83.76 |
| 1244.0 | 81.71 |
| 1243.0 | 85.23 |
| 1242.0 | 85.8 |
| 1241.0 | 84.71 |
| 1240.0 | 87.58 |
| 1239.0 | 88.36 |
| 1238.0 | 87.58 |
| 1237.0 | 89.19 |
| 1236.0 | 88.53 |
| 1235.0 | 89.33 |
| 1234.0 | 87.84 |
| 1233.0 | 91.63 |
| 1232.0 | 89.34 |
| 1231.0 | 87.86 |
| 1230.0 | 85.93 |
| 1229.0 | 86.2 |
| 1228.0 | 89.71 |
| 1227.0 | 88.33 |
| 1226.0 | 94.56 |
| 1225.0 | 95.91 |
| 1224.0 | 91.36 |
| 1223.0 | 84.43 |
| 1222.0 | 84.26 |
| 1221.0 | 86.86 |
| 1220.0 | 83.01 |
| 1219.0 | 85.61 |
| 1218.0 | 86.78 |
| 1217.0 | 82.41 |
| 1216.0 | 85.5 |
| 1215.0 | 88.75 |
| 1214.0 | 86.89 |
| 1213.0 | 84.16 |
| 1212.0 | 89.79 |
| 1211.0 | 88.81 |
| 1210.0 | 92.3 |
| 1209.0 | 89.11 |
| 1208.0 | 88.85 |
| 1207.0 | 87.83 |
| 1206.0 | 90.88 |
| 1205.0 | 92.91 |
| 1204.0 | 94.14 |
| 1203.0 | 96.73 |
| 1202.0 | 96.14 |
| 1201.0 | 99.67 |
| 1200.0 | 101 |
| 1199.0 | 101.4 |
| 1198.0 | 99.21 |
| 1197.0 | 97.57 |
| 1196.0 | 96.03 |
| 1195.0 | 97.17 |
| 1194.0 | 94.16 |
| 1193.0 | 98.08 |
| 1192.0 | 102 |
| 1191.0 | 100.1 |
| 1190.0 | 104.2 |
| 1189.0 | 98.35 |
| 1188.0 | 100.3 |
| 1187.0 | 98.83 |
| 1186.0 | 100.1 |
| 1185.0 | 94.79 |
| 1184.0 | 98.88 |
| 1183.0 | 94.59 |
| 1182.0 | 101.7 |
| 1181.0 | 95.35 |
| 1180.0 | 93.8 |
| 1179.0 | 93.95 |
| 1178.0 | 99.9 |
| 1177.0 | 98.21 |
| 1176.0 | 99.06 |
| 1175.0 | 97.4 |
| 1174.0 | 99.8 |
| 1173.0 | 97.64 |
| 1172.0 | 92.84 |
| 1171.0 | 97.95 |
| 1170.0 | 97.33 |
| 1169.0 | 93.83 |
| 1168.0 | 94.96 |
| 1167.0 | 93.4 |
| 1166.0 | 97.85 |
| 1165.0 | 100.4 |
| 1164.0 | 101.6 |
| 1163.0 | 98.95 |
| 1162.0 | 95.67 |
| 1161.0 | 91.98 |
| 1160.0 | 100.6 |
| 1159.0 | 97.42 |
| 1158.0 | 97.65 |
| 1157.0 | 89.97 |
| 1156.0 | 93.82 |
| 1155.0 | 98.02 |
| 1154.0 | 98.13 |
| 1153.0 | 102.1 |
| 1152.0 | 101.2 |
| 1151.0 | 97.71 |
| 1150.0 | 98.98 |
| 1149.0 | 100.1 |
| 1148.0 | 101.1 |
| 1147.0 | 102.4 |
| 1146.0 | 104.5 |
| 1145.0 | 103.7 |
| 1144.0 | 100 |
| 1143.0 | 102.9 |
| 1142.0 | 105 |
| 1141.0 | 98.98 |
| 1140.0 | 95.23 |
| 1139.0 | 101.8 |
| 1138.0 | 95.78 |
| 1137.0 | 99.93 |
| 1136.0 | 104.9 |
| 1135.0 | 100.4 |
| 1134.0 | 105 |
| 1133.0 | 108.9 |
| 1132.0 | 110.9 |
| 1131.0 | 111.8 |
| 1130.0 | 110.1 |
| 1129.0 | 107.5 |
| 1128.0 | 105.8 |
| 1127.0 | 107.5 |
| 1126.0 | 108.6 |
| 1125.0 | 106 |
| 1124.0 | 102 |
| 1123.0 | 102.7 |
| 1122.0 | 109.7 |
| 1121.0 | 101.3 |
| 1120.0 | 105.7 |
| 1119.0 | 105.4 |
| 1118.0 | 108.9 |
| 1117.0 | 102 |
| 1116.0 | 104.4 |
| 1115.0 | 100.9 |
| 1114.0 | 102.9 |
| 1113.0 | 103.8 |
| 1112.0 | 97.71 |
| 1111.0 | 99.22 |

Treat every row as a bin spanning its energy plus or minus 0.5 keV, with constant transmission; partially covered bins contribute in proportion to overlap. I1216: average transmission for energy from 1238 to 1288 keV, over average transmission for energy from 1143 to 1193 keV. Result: 0.80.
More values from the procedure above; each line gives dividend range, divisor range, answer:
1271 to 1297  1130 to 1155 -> 0.75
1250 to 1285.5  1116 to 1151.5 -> 0.75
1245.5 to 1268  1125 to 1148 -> 0.76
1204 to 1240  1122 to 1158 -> 0.86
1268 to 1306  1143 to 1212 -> 0.80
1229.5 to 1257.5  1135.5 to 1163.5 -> 0.85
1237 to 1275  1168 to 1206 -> 0.82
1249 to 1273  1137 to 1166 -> 0.79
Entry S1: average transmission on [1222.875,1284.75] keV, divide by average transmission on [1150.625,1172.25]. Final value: 0.8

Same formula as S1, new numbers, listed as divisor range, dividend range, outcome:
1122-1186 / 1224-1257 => 0.85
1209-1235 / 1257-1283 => 0.88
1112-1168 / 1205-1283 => 0.82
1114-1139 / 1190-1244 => 0.86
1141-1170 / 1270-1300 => 0.78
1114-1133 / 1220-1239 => 0.84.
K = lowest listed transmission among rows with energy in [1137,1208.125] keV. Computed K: 87.83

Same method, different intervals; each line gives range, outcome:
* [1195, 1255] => 76.11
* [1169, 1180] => 92.84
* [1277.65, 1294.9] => 70.53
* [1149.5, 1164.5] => 89.97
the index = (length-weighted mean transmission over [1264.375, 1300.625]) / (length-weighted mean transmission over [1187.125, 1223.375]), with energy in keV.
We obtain 0.8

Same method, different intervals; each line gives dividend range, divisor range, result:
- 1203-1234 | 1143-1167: 0.90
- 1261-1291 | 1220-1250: 0.88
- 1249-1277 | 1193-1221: 0.86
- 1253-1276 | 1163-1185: 0.81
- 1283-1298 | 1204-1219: 0.88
